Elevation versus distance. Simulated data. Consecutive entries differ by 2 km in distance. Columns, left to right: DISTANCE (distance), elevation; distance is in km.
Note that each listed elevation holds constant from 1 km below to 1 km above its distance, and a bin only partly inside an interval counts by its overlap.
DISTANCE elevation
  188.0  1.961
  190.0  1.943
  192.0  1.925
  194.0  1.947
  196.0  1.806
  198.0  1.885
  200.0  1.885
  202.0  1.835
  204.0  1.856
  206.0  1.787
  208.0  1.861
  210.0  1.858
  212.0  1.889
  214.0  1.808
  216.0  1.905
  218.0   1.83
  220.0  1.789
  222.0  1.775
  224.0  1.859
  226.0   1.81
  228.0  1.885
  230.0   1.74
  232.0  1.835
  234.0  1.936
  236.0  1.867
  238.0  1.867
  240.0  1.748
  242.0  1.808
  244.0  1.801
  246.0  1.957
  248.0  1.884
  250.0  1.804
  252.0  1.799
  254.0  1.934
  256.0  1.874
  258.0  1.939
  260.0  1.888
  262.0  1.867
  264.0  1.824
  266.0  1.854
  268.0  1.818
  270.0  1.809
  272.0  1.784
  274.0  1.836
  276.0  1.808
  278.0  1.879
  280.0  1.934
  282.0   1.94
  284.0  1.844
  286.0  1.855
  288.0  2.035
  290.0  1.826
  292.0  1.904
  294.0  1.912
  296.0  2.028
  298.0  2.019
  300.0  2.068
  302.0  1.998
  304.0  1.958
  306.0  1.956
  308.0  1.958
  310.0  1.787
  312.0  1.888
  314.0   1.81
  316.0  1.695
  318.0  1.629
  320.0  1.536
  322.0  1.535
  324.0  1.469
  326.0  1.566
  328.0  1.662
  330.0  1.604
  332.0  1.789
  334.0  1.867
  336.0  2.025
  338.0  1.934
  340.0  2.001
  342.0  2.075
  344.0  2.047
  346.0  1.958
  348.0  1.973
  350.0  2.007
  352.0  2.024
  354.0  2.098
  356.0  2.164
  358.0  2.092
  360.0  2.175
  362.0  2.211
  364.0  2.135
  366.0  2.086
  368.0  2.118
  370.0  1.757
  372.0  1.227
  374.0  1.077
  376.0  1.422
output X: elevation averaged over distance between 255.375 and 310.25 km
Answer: 1.9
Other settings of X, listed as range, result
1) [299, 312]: 1.95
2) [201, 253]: 1.84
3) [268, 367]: 1.9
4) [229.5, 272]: 1.85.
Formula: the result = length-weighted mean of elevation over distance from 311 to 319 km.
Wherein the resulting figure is 1.76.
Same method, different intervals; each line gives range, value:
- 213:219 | 1.85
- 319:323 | 1.54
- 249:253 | 1.8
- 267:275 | 1.81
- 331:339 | 1.9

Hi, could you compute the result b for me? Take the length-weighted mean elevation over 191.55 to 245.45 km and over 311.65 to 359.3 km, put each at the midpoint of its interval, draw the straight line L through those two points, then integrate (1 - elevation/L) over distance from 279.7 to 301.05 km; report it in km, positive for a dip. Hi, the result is -1.07 km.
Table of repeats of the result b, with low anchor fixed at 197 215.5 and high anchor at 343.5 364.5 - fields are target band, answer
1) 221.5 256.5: 1.1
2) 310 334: 4.3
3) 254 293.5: 1.7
